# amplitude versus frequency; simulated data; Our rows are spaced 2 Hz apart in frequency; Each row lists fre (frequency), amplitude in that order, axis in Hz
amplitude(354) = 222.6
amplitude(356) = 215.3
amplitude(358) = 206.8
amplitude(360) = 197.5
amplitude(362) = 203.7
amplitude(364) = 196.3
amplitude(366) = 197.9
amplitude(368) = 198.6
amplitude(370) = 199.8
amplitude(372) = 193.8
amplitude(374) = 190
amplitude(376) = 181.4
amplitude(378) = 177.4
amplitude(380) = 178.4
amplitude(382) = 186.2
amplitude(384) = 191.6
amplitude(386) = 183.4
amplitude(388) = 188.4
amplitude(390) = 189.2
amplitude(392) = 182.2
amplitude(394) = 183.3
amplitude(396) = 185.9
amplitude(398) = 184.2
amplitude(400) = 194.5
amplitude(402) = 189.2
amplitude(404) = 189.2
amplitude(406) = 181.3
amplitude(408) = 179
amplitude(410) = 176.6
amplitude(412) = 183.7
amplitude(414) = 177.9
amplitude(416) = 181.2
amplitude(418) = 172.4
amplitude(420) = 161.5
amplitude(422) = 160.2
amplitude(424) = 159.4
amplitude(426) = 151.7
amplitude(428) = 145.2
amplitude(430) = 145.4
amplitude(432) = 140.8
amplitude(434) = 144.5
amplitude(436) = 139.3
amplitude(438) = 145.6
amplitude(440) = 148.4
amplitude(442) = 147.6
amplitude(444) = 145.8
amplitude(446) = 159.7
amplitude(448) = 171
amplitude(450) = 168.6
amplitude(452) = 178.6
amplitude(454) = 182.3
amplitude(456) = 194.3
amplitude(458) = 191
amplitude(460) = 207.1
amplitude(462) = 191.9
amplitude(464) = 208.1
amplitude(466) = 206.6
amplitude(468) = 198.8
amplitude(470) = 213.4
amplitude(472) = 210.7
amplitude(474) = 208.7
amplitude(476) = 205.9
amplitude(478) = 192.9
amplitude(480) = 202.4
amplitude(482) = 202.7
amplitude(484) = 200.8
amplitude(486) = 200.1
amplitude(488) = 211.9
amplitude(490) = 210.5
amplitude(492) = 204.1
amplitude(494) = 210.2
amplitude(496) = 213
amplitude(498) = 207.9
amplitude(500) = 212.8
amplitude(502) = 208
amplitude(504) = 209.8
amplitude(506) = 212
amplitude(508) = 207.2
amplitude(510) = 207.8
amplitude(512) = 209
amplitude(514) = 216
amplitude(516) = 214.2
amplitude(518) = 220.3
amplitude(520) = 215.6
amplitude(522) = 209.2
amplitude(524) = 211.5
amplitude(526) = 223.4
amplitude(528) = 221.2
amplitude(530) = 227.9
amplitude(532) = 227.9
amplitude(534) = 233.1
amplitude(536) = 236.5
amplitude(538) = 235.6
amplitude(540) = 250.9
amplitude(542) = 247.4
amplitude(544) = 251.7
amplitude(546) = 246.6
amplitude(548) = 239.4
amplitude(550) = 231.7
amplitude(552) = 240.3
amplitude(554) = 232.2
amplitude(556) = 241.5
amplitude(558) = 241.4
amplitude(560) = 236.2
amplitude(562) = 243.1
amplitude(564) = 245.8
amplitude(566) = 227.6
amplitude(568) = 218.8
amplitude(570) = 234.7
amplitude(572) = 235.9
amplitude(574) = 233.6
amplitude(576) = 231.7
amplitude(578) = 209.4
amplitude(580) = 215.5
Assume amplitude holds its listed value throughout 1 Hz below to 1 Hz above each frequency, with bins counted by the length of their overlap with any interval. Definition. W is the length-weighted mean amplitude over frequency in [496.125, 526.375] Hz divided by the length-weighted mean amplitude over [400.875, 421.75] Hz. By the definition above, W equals 1.2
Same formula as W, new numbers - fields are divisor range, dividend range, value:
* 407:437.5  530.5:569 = 1.48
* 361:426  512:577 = 1.26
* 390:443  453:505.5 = 1.22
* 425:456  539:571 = 1.54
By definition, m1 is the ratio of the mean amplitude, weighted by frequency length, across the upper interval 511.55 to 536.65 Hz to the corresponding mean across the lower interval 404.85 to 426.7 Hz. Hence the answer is 1.28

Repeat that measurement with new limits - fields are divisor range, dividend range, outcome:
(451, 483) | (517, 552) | 1.16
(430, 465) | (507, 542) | 1.32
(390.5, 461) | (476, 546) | 1.28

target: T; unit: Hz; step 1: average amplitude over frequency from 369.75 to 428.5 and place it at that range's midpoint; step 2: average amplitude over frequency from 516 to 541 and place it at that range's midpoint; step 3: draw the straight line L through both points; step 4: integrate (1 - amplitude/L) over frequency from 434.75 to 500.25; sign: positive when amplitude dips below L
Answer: 4.6 Hz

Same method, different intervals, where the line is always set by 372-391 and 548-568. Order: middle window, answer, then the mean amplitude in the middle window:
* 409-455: 9.1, 160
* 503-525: 1.2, 212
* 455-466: 0.5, 199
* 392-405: 0.2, 187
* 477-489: 0.7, 202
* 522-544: -0.2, 231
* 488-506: 0.8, 210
